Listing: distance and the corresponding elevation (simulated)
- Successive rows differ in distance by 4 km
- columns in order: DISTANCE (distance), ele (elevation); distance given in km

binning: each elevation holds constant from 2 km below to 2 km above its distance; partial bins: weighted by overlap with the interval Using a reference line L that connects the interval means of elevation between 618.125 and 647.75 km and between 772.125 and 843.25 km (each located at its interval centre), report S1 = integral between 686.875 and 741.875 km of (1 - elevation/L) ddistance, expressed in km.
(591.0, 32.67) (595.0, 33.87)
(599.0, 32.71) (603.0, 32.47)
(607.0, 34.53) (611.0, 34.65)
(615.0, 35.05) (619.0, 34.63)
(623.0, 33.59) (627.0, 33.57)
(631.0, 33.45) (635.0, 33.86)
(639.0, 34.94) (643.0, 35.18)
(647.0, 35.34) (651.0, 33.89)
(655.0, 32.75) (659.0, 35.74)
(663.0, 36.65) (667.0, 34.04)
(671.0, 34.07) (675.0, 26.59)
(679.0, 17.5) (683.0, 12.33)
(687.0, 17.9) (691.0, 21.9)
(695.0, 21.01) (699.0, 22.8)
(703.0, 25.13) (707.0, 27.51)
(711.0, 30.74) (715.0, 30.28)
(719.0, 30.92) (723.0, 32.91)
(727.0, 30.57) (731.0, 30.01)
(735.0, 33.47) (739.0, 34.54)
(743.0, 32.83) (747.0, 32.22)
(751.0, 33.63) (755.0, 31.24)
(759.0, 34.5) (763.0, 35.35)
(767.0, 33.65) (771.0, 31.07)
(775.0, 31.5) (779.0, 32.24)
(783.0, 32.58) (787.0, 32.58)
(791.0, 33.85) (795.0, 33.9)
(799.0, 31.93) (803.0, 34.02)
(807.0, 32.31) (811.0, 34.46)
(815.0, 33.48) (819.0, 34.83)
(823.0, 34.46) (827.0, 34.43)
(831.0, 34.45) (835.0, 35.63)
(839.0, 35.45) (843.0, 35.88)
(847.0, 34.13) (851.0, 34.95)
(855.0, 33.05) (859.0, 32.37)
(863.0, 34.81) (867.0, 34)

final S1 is 9.3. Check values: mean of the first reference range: 34.3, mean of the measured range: 28.3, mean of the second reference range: 33.7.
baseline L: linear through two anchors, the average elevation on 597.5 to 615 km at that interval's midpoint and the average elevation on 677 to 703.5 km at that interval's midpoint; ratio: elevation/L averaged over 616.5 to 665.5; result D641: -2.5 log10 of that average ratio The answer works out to -0.24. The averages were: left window 33.8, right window 19.5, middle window 34.5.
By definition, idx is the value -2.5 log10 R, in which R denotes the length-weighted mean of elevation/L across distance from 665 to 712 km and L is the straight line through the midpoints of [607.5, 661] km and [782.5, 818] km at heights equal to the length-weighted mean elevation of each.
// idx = 0.37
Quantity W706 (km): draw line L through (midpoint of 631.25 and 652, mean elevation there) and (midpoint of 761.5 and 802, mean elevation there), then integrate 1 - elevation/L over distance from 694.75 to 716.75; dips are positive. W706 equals 4.7 km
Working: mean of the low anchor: 34.6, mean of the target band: 26.6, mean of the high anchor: 32.9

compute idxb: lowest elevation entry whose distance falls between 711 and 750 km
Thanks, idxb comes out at 30.01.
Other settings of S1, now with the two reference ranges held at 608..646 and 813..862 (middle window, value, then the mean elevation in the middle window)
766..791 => 1.5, 32.3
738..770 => 0.9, 33.4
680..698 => 8.3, 18.5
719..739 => 1.4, 31.9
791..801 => 0.4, 33.1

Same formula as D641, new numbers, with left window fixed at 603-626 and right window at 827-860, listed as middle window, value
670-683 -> 0.42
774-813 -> 0.05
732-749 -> 0.04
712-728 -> 0.11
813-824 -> 0.01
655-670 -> -0.02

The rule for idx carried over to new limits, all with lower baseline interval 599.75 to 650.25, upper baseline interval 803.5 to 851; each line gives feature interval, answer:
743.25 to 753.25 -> 0.05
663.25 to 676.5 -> 0.06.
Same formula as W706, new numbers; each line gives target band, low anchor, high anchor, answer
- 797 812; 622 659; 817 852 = 0.7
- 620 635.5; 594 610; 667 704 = -1.8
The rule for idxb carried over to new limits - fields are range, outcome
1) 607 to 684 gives 12.33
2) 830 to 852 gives 34.13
